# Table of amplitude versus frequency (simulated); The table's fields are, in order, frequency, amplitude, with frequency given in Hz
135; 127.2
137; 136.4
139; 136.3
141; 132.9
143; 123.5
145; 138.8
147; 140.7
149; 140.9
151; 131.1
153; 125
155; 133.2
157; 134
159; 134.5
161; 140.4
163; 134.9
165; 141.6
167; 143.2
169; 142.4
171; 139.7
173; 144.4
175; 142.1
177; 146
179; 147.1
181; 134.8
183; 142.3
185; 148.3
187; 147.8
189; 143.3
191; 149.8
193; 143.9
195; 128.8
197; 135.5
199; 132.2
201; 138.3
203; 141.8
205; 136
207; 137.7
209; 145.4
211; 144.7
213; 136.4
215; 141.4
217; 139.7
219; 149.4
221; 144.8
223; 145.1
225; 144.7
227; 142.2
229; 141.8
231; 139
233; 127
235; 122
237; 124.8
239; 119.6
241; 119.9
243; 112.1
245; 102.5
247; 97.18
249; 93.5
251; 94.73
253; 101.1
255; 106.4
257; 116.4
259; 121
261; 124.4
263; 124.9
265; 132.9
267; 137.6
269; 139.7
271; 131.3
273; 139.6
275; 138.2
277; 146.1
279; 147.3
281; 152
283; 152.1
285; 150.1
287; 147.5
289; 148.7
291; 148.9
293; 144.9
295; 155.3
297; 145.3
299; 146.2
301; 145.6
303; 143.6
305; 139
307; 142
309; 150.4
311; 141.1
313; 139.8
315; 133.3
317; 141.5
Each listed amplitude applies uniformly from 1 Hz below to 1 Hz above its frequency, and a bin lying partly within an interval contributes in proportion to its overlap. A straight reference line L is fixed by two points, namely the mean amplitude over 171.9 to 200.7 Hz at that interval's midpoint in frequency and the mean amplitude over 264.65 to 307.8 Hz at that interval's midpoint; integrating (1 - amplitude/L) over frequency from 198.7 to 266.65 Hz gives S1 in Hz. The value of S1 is 7.25 Hz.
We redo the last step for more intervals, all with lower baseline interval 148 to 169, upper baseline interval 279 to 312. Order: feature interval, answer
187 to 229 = -0.33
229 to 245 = 2.14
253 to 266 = 2.23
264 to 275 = 0.65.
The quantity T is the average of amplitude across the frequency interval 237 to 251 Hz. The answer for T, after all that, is 108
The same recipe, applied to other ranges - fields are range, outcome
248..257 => 101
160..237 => 140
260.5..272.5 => 132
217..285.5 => 129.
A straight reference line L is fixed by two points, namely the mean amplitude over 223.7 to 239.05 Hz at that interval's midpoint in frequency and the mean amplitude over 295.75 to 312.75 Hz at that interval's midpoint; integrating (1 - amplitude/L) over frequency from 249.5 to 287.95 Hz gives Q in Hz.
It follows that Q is 2.2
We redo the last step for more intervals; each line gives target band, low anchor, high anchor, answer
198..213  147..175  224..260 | -1.5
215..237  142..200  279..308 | 0.6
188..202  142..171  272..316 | 0.0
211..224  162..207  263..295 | -0.1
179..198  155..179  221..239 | -0.4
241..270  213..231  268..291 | 5.9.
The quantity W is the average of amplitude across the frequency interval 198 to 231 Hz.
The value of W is 141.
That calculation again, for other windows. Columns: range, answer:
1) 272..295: 147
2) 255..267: 124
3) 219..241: 135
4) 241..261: 107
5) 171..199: 142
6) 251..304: 137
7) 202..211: 141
